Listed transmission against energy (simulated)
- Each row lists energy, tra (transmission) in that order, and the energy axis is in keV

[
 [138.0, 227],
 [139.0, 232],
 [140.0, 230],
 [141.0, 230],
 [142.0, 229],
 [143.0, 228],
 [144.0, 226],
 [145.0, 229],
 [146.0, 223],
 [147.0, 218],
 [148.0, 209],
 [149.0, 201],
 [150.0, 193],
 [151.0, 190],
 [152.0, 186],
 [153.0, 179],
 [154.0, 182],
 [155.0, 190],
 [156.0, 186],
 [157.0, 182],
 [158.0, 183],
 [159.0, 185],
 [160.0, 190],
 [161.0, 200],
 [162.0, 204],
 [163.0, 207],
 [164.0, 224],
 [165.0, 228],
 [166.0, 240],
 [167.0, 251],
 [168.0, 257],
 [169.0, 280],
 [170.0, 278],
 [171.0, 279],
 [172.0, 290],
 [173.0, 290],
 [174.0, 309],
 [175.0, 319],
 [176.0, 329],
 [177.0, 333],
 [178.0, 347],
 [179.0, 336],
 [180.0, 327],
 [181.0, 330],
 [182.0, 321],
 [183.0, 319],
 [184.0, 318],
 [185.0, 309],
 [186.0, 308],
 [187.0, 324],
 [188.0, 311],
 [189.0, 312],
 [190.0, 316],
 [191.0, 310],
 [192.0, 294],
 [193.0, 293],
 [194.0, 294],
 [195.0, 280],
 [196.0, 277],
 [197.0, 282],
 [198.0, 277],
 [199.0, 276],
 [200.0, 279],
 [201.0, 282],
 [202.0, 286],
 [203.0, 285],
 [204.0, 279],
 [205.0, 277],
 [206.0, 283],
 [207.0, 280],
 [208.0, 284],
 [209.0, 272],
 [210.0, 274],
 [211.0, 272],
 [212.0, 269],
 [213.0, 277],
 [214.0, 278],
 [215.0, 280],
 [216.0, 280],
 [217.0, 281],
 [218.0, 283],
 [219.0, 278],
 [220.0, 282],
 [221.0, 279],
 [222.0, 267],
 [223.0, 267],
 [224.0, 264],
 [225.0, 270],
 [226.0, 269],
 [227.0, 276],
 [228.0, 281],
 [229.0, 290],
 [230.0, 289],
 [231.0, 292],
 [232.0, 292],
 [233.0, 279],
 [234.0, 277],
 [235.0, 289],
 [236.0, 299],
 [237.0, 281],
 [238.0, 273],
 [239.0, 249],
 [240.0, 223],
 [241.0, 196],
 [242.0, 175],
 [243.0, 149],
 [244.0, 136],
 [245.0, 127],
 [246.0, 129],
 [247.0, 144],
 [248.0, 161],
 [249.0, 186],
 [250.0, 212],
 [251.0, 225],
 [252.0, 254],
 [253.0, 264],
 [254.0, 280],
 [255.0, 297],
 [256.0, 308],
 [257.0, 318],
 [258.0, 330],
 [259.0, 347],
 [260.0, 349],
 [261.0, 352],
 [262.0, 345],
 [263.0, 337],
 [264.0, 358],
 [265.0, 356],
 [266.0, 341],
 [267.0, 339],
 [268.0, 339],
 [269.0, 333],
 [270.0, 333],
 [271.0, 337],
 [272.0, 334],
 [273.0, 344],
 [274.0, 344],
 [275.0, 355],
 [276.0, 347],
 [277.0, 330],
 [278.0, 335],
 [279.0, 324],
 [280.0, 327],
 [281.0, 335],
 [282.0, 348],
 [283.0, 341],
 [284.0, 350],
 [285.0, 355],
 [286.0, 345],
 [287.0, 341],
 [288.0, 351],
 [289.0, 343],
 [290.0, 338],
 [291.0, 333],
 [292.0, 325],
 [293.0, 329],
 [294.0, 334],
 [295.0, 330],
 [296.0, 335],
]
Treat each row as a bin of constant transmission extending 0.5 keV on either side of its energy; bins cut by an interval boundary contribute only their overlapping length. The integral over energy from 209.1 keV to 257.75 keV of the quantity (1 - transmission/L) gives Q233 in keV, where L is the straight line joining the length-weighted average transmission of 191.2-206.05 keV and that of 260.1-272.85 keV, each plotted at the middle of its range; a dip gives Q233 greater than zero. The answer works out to 9.2 keV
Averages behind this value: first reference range 283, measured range 253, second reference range 342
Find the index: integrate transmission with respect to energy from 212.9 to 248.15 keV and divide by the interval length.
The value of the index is 249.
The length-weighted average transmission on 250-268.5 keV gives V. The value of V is 316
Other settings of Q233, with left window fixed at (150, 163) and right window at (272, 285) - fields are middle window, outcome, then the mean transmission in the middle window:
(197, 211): -1.8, 279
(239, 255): 5.6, 196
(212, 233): -0.6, 279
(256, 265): -0.6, 341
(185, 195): -3.3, 306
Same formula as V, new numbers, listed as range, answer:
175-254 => 271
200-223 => 278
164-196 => 299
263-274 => 341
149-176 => 228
